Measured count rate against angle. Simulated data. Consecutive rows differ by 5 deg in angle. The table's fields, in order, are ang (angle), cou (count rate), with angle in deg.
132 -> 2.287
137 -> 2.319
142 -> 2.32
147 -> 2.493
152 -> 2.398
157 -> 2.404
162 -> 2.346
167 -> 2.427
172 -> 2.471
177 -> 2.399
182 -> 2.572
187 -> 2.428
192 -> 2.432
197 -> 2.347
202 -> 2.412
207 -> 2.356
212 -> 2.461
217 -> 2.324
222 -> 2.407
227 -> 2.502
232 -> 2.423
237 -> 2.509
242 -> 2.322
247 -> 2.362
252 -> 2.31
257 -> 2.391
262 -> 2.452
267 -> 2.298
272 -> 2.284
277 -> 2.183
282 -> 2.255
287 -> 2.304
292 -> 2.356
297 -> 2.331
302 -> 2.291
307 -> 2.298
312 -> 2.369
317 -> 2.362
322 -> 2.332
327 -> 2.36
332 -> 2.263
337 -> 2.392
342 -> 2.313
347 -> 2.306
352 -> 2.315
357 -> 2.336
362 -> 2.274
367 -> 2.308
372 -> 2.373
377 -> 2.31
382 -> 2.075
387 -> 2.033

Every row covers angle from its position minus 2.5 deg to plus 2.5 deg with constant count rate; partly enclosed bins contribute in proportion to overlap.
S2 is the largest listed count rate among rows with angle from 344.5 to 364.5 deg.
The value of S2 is 2.336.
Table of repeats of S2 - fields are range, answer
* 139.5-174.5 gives 2.493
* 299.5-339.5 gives 2.392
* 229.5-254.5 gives 2.509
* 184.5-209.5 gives 2.432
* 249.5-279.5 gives 2.452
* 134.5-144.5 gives 2.32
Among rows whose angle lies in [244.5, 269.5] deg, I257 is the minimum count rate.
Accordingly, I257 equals 2.298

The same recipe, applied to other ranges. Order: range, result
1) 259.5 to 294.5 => 2.183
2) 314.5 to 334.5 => 2.263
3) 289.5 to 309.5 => 2.291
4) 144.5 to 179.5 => 2.346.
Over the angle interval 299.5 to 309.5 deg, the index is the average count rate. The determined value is 2.29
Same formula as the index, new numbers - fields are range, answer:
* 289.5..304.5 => 2.33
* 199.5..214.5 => 2.41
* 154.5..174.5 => 2.41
